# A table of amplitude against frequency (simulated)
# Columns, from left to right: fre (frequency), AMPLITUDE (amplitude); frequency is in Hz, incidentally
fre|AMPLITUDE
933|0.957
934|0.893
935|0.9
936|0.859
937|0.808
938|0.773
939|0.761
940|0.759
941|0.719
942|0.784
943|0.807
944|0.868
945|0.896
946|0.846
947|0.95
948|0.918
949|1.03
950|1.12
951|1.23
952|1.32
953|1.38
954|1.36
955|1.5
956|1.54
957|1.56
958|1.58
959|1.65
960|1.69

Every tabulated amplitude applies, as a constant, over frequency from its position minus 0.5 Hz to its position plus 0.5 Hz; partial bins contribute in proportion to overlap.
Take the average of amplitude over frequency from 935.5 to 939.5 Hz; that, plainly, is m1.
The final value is 0.8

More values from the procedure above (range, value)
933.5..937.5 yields 0.865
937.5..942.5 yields 0.759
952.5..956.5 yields 1.45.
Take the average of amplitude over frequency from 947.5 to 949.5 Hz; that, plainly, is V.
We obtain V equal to 0.974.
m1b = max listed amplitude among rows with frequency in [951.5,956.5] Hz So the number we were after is 1.54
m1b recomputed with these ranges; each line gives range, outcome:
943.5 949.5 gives 1.03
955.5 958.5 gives 1.58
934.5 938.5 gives 0.9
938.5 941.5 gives 0.761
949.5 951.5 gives 1.23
